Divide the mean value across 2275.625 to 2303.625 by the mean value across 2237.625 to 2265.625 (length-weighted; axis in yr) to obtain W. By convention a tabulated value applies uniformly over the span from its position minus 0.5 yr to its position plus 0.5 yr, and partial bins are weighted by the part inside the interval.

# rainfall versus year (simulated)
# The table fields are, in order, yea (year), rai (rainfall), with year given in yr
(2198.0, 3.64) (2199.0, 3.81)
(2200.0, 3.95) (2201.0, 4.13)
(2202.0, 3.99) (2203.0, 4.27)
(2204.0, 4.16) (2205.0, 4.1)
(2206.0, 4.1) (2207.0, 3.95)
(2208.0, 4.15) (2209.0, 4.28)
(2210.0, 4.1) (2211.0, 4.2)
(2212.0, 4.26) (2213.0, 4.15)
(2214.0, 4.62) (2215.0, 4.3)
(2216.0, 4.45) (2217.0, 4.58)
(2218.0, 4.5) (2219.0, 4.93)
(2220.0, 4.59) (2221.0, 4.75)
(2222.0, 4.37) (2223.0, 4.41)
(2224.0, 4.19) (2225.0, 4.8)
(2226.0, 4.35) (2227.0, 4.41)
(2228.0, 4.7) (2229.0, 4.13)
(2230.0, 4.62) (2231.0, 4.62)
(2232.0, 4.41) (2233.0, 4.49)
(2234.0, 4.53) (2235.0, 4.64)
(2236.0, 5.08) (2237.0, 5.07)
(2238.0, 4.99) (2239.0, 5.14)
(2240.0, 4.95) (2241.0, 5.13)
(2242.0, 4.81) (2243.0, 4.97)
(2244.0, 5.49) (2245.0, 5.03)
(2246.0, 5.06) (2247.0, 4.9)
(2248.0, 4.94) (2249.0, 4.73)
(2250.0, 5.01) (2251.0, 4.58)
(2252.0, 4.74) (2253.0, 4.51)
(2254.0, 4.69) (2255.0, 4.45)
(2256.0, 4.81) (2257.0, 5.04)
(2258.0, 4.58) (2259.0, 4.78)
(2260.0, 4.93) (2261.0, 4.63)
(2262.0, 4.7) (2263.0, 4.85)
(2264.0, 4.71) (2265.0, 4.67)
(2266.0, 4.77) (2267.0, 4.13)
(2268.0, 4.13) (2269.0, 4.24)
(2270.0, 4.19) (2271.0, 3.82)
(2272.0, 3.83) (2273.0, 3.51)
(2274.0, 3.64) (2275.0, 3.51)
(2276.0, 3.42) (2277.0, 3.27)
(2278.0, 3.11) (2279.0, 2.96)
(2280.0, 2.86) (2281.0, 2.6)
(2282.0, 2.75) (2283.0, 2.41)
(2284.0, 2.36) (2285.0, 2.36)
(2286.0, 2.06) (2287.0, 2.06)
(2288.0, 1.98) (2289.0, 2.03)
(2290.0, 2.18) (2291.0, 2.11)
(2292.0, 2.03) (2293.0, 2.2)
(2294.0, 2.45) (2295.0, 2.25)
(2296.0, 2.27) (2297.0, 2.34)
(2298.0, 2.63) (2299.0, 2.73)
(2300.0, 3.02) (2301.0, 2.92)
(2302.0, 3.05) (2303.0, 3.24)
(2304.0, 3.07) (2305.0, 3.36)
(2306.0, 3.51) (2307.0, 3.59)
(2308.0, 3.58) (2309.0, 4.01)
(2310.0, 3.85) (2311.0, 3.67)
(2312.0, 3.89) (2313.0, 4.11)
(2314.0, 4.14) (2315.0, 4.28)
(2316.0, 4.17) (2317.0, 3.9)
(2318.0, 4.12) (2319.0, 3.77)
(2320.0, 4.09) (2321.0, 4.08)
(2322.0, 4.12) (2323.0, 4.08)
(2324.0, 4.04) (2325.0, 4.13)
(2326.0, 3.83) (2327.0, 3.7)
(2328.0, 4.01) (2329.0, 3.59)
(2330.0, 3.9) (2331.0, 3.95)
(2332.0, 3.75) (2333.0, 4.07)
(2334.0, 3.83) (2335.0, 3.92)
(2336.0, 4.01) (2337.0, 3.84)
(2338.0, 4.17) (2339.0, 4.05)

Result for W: 0.53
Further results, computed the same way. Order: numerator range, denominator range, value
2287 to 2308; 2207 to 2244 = 0.58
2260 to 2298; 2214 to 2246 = 0.68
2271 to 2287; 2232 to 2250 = 0.60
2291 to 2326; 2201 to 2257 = 0.75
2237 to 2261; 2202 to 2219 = 1.14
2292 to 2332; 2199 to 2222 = 0.82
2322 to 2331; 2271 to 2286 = 1.29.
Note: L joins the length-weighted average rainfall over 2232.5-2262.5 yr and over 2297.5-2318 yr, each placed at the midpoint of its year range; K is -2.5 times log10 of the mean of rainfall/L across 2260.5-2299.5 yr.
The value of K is 0.313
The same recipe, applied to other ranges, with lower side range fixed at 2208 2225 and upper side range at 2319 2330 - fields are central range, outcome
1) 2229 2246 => -0.125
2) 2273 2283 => 0.316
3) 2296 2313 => 0.228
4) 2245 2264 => -0.126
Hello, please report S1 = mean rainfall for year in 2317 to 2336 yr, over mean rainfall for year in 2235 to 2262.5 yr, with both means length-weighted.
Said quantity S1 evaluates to 0.81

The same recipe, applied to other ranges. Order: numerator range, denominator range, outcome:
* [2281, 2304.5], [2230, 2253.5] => 0.51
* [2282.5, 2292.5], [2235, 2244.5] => 0.43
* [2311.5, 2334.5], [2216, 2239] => 0.86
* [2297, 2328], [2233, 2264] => 0.76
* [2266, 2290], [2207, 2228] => 0.71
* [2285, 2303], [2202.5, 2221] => 0.55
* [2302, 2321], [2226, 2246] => 0.79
